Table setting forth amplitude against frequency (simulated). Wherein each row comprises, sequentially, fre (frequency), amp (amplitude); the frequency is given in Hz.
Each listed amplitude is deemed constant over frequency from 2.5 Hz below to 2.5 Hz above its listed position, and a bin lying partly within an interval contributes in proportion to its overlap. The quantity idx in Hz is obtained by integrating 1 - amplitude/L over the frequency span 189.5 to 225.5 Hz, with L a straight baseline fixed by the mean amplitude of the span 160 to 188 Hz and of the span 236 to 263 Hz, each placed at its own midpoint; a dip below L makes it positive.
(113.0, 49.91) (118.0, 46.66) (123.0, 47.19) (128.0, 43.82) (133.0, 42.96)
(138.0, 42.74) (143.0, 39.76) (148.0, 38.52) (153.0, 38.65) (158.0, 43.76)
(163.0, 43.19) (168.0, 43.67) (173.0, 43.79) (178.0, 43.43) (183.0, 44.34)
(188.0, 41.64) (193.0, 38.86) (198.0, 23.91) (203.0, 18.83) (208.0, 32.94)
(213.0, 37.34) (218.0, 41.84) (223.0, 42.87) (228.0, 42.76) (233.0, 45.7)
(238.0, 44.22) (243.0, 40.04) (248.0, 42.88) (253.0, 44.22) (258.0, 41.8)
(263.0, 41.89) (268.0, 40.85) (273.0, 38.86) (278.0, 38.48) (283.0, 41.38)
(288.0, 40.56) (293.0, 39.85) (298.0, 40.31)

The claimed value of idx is 7.6 Hz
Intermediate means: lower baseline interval 43.5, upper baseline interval 42.5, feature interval 34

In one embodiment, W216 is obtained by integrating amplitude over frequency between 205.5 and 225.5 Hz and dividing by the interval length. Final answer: 38.7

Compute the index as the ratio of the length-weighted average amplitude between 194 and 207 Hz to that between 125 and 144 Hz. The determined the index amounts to 0.6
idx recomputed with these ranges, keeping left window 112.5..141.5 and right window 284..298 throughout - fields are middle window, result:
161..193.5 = 0.5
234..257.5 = -0.7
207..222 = 1.5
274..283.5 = 0.3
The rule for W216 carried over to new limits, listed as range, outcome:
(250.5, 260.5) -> 43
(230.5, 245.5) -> 43.3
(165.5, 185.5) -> 43.8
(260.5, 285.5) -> 40.3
